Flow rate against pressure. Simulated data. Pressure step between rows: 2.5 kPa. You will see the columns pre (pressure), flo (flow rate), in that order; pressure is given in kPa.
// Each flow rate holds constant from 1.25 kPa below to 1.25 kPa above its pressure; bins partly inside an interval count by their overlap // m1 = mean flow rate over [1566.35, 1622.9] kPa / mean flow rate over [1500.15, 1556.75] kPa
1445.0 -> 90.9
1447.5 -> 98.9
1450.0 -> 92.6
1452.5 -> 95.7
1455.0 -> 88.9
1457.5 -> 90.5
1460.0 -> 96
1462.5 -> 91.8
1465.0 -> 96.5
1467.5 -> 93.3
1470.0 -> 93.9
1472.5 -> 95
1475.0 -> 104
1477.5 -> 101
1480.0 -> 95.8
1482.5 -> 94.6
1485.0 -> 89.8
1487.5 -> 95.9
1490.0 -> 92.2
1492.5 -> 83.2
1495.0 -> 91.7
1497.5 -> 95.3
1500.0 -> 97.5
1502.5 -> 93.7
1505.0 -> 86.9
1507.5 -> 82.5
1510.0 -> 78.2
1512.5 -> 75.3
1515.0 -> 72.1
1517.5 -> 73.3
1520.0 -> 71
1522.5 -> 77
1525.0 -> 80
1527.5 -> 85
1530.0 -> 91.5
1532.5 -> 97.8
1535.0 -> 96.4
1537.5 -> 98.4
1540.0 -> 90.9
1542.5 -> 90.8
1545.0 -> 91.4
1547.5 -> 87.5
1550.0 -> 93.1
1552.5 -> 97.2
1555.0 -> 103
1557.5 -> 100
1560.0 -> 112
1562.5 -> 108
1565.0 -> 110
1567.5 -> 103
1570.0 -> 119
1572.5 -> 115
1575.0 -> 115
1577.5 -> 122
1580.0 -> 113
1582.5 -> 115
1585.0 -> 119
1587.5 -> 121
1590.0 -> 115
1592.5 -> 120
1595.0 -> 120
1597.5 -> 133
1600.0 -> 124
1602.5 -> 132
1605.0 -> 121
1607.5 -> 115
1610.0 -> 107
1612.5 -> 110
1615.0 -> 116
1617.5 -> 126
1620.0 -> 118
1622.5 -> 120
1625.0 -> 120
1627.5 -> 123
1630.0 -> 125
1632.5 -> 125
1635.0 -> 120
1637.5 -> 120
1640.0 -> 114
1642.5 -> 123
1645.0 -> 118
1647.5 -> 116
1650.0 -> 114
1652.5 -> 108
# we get 1.4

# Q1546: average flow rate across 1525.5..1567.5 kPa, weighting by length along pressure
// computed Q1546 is 96.9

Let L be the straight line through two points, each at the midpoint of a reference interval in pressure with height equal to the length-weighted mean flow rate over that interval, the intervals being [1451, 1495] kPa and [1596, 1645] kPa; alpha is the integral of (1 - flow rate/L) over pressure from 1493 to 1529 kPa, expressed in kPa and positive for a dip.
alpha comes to 6.3 kPa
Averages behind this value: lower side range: 93.9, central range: 82.9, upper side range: 121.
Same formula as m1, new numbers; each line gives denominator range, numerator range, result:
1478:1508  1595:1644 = 1.31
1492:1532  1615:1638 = 1.45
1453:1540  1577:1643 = 1.34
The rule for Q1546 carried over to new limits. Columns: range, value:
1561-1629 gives 118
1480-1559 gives 89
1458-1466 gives 94.3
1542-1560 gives 96.1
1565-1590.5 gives 115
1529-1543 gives 94.5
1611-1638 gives 120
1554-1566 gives 107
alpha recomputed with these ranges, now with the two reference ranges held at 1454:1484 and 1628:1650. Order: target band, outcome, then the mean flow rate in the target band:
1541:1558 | 1.98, 94.4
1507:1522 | 3.92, 75.1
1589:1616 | -1.16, 119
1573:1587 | -0.71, 117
